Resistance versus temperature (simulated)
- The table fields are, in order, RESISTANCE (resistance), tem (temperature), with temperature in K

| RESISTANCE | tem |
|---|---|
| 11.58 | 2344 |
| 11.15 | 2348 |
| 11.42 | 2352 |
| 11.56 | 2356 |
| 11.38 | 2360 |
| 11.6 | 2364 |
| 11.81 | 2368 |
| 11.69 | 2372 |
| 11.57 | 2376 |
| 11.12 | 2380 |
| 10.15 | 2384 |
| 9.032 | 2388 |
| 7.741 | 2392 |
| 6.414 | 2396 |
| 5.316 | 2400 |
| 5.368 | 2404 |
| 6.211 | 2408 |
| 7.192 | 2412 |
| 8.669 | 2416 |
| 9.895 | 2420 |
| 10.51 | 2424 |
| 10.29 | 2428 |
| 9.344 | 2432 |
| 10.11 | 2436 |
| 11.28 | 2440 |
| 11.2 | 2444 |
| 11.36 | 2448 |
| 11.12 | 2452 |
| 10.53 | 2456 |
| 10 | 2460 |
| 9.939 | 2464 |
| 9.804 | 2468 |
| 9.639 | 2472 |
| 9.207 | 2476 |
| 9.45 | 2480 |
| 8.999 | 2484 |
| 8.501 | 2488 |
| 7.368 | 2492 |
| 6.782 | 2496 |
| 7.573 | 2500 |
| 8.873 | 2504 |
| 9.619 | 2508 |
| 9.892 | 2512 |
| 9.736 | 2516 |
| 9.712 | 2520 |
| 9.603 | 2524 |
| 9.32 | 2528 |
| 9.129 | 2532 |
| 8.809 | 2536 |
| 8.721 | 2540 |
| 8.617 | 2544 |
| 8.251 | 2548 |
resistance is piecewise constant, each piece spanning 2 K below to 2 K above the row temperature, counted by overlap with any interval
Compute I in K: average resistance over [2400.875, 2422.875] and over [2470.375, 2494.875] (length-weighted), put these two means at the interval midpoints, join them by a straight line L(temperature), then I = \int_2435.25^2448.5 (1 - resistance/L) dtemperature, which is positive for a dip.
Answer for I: -4.9 K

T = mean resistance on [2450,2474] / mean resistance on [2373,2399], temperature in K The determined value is 1.10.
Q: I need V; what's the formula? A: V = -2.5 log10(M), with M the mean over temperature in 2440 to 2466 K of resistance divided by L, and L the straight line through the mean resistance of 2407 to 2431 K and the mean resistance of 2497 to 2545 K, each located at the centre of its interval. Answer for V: -0.19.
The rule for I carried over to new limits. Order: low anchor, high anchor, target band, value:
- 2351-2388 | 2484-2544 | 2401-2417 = 5.9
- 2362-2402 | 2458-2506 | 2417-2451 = -4.6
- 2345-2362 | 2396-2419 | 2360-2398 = -3.9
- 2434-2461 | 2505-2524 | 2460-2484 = 1.9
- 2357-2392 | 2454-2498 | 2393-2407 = 6.1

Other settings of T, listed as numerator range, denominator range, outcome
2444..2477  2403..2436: 1.19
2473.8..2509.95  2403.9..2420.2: 1.14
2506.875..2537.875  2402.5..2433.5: 1.12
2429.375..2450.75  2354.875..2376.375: 0.92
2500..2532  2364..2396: 0.91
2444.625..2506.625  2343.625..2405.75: 0.94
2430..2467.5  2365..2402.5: 1.11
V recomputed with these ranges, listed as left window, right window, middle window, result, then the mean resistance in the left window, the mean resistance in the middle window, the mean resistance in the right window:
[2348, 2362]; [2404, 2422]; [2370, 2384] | -0.13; 11.4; 11.3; 7.7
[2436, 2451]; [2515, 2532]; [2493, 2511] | 0.20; 11.1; 8.26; 9.53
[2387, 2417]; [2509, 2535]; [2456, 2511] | -0.04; 6.87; 8.98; 9.54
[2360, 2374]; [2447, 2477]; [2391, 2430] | 0.37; 11.7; 7.76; 10.2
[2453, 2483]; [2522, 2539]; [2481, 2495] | 0.16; 9.81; 8.26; 9.19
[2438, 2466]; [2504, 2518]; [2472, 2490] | 0.12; 10.8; 9.11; 9.62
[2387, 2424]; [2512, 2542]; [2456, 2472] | -0.19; 7.44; 9.96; 9.33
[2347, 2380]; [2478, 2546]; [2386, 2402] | 0.47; 11.5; 7.13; 8.86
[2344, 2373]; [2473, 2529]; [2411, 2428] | 0.12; 11.5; 9.32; 8.91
